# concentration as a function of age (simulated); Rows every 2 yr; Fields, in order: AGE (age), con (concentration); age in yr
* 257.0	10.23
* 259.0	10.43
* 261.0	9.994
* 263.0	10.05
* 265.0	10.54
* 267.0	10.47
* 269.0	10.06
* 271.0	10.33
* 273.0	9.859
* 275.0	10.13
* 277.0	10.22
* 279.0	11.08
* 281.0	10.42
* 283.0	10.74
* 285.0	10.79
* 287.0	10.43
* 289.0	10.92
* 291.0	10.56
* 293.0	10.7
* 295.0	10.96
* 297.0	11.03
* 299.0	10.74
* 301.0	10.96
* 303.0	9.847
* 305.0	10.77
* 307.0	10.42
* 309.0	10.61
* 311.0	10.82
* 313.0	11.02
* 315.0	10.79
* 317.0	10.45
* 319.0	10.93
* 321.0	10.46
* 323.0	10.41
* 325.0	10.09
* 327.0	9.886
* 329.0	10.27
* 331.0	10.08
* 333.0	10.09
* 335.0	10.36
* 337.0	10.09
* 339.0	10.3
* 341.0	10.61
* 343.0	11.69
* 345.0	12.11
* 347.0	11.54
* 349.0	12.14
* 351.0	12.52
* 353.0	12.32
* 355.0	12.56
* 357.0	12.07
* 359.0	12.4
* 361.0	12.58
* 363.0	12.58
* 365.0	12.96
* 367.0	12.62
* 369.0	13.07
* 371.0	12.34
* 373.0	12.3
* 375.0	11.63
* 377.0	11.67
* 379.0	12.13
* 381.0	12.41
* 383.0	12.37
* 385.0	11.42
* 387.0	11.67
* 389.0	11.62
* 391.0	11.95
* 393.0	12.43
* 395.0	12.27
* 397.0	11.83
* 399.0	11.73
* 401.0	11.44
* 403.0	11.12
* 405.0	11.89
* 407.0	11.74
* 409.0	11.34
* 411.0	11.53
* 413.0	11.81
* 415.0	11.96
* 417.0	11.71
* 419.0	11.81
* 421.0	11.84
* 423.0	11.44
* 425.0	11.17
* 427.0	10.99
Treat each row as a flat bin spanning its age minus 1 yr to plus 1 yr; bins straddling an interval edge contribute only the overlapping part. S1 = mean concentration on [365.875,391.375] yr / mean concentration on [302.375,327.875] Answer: 1.2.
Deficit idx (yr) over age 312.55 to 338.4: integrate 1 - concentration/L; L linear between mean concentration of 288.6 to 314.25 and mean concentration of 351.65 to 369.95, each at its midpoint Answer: 2.5 yr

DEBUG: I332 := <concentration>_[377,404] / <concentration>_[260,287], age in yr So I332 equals 1.15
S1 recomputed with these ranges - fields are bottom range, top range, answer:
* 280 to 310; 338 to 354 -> 1.09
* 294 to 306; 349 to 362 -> 1.16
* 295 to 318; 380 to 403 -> 1.11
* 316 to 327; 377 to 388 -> 1.15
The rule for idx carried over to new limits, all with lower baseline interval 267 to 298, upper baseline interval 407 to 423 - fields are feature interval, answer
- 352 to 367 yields -1.72 yr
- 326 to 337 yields 0.84 yr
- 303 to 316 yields 0.13 yr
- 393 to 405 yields -0.21 yr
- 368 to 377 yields -0.74 yr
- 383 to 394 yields -0.38 yr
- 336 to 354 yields -0.63 yr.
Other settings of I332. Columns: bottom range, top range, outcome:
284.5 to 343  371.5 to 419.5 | 1.12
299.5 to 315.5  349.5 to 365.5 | 1.17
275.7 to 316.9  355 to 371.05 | 1.18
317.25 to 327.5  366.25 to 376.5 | 1.19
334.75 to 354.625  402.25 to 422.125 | 1.02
